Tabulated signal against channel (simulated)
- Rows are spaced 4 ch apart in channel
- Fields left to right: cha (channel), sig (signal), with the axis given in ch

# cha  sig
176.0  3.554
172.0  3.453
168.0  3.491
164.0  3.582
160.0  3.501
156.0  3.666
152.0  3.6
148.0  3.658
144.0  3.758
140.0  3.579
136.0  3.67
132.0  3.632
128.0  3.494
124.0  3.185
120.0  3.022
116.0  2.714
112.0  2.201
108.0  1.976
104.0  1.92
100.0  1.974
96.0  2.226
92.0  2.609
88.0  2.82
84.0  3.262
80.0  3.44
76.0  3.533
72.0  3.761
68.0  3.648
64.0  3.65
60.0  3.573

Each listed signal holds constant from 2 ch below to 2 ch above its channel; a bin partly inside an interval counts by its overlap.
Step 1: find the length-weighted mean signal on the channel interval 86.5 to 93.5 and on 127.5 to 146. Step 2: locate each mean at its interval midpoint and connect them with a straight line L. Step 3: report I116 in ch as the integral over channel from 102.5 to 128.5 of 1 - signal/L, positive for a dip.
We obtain 5.1 ch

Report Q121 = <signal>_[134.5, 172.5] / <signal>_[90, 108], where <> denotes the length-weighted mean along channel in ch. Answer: 1.7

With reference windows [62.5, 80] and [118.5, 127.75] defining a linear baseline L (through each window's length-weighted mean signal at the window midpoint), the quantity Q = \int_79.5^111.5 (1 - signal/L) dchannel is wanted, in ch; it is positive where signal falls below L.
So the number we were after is 9.0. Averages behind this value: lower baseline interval 3.62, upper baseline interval 3.18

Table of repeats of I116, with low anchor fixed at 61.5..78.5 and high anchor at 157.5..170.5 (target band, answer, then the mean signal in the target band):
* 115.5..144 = 1.41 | 3.39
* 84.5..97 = 3.29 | 2.66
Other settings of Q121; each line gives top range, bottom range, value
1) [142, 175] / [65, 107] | 1.23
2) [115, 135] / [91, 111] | 1.54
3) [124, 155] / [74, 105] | 1.31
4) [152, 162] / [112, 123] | 1.29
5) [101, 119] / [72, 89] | 0.67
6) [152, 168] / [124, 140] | 1.01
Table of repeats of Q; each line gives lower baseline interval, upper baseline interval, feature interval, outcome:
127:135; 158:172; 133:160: -0.68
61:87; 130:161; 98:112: 6.19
